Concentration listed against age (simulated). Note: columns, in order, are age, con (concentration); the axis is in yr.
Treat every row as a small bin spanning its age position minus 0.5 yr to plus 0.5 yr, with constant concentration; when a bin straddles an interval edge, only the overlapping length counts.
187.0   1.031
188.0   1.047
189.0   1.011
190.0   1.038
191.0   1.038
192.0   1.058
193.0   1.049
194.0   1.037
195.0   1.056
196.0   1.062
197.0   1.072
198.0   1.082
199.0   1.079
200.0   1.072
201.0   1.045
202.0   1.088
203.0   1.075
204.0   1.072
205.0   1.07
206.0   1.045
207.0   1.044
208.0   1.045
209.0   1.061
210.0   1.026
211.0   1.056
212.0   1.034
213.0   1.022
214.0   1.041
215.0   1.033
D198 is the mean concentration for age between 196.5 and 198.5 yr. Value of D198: 1.08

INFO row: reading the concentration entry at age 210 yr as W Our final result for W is 1.026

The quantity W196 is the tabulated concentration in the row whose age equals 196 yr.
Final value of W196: 1.062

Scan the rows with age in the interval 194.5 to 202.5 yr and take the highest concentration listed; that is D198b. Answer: 1.088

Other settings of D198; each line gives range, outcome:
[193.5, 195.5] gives 1.05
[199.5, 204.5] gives 1.07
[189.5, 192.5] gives 1.04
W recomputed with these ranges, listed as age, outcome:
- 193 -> 1.049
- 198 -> 1.082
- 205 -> 1.07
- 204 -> 1.072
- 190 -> 1.038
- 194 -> 1.037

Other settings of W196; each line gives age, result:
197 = 1.072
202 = 1.088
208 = 1.045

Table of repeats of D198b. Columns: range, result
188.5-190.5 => 1.038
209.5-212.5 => 1.056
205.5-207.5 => 1.045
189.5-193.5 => 1.058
